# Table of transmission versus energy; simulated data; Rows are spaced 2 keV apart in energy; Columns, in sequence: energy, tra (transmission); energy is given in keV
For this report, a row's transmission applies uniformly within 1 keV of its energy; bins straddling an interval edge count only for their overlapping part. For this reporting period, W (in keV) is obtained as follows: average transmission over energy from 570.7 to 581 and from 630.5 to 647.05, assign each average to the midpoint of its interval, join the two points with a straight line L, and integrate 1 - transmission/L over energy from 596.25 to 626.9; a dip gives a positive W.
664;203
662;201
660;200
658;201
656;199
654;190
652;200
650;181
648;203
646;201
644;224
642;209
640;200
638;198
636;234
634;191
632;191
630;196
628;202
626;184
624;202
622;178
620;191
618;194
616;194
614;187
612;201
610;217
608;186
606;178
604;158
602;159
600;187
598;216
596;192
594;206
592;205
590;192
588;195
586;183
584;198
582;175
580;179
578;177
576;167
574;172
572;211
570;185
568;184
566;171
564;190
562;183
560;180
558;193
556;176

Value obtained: 1.0 keV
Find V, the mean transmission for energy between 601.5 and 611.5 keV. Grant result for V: 182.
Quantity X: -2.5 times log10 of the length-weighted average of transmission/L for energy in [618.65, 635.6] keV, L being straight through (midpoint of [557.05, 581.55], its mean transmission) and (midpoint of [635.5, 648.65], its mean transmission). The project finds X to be 0.056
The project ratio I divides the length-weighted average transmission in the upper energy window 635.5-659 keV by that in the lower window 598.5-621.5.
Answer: 1.1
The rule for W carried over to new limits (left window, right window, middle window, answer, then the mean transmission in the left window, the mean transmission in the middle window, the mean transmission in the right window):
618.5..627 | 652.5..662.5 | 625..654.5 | -1.1 keV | 189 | 200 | 198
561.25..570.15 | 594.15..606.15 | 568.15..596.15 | -0.8 keV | 182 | 188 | 184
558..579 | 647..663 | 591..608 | 0.0 keV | 183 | 188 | 197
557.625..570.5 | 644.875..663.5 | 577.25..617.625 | -0.2 keV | 183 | 189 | 198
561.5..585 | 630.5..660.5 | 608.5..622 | -0.1 keV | 183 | 195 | 201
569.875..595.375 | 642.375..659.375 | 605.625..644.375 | -0.4 keV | 188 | 198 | 200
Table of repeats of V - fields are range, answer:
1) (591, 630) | 192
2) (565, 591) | 184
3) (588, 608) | 188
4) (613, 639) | 196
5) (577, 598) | 191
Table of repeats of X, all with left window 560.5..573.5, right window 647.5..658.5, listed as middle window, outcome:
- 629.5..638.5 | -0.051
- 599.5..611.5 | 0.052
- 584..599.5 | -0.051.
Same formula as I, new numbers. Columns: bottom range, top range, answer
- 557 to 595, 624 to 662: 1.07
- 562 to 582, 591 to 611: 1.05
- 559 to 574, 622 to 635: 1.04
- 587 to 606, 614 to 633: 1.01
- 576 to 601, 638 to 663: 1.05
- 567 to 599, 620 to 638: 1.04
